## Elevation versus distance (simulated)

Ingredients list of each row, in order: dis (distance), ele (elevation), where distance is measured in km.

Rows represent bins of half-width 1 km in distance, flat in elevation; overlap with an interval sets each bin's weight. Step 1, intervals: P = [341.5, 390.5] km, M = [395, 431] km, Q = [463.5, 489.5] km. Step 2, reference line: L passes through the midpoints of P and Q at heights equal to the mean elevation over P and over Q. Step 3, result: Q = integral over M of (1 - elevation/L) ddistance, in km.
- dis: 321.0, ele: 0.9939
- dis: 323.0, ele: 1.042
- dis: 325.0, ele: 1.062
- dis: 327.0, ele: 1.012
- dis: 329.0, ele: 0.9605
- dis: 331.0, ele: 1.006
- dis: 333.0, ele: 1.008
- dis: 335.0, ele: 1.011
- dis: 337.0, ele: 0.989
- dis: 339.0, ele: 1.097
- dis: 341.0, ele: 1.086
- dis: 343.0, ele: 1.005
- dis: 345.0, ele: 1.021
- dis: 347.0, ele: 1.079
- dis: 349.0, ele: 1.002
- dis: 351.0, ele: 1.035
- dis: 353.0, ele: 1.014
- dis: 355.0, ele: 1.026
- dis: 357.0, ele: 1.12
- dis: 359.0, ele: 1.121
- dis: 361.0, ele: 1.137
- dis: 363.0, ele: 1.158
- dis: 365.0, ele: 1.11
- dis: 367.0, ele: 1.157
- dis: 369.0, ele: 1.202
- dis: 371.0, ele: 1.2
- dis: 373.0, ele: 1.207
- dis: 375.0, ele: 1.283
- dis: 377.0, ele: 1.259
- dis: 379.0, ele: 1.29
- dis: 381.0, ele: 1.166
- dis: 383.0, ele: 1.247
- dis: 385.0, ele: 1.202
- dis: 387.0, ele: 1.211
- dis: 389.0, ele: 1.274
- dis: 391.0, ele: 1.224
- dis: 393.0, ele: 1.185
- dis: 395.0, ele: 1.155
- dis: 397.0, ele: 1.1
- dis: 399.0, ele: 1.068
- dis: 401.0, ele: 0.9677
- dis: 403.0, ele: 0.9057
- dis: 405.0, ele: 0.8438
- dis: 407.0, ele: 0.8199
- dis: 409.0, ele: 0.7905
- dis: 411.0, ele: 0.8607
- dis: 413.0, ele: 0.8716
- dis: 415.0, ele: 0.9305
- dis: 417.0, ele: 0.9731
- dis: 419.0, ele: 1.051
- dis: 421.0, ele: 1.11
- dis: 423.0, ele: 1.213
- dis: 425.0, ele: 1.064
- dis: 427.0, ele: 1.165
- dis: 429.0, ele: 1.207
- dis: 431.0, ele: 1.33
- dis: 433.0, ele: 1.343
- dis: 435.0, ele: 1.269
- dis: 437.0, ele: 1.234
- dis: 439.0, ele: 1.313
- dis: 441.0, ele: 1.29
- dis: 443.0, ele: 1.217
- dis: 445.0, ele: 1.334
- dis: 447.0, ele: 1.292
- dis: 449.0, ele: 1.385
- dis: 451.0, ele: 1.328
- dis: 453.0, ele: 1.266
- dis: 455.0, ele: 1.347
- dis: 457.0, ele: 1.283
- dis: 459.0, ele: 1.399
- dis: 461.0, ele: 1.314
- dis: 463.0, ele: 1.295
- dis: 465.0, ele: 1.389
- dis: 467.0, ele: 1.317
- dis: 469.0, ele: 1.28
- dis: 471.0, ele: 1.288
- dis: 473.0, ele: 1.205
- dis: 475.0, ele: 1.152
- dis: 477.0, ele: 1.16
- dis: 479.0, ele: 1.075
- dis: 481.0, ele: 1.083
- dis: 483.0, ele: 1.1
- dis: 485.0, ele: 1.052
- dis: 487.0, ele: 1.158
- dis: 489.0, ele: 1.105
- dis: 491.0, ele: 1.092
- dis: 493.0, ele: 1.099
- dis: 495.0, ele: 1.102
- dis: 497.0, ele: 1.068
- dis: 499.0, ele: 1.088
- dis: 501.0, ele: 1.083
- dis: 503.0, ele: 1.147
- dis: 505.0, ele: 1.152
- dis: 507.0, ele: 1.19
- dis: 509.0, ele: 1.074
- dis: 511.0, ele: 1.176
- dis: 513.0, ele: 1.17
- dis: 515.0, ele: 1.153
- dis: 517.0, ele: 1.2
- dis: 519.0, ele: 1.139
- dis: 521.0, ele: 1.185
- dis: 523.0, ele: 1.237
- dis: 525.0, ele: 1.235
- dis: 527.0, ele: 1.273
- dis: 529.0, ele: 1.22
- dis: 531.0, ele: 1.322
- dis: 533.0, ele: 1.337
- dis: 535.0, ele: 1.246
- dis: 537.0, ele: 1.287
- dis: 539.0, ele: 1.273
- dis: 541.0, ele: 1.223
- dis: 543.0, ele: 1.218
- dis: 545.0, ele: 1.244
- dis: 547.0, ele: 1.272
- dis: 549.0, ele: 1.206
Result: 4.7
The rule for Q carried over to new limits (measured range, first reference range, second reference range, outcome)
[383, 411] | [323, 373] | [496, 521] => 0.8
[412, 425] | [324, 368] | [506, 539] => 1.1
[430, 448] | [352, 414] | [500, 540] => -2.3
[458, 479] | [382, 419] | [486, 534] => -2.9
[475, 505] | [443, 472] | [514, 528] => 3.7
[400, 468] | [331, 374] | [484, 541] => -2.2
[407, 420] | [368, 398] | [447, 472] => 3.6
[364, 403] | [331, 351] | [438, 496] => -2.8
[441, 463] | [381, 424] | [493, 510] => -4.7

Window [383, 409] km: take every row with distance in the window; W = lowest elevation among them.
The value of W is 0.7905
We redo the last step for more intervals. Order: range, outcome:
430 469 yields 1.217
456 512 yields 1.052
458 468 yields 1.295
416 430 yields 0.9731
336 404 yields 0.9057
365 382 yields 1.11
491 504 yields 1.068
